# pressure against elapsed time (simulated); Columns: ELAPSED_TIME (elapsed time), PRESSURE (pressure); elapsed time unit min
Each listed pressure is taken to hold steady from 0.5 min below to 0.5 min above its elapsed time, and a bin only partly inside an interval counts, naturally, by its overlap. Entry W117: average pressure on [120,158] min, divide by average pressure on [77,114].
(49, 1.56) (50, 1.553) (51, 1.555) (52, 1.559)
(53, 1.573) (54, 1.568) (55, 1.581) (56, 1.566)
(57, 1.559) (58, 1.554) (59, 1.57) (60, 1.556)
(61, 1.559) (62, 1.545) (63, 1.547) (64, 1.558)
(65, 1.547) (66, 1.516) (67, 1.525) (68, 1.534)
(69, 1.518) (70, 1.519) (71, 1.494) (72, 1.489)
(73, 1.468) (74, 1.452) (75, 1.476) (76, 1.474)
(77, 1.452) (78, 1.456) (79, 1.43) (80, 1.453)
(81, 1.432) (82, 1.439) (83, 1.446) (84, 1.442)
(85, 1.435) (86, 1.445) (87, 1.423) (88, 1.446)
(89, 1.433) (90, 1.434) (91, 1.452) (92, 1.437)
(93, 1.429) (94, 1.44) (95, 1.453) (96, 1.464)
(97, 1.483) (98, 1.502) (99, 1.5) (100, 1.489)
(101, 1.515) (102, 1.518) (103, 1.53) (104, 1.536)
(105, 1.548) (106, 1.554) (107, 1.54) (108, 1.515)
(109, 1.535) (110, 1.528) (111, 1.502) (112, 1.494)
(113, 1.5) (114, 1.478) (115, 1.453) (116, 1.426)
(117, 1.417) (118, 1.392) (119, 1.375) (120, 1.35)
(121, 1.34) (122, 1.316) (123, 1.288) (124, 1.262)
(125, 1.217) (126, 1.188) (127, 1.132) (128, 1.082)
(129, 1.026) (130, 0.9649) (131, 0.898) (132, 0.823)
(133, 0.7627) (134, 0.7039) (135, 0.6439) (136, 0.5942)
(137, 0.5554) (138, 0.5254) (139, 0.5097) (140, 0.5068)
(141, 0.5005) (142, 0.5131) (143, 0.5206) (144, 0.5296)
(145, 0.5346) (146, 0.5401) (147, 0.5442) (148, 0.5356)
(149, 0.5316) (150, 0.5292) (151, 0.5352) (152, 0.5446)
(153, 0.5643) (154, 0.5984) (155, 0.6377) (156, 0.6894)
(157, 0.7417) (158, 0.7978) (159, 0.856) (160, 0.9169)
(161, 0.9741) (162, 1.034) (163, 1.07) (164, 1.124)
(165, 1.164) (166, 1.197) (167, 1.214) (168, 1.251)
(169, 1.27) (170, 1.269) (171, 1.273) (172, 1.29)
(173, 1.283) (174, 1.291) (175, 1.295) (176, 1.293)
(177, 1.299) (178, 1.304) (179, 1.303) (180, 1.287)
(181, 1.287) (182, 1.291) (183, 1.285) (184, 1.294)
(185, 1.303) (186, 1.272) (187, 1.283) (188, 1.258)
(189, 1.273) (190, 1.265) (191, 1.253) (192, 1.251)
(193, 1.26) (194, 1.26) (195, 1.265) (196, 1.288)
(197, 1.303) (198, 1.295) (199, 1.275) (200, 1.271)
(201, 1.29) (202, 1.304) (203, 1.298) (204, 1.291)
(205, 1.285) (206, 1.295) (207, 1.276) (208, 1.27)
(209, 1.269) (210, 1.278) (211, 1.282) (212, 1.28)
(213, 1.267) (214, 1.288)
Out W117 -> 0.5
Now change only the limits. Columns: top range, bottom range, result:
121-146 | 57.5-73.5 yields 0.54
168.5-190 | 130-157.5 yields 2.13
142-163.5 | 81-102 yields 0.46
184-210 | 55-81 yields 0.85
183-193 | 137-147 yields 2.43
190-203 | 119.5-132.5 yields 1.11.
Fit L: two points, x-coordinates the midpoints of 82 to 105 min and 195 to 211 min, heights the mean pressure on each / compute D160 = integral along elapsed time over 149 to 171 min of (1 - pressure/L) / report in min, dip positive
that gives 7.3 min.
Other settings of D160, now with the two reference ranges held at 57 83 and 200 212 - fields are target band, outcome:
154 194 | 5.02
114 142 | 8.02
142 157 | 8.84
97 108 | -0.54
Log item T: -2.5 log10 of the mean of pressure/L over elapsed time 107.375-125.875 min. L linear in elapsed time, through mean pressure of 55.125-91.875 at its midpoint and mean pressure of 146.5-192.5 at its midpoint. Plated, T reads -0.09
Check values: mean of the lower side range 1.49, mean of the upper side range 1.06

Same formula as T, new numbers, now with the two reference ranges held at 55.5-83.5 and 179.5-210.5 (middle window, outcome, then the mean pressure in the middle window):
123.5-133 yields 0.313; 1.05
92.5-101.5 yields -0.015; 1.48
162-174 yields 0.097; 1.21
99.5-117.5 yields -0.051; 1.5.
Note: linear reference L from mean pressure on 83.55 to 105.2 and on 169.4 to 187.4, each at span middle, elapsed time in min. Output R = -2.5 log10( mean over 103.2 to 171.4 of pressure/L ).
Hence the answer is 0.34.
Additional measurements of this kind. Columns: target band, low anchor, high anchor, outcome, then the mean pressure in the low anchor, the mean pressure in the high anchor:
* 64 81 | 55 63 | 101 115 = 0.043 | 1.56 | 1.52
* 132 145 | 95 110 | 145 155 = 0.330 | 1.51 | 0.551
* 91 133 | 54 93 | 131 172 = -0.200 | 1.49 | 0.774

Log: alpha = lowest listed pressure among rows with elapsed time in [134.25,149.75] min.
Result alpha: 0.5005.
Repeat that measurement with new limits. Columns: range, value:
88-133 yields 0.7627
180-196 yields 1.251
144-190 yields 0.5292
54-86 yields 1.43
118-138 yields 0.5254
